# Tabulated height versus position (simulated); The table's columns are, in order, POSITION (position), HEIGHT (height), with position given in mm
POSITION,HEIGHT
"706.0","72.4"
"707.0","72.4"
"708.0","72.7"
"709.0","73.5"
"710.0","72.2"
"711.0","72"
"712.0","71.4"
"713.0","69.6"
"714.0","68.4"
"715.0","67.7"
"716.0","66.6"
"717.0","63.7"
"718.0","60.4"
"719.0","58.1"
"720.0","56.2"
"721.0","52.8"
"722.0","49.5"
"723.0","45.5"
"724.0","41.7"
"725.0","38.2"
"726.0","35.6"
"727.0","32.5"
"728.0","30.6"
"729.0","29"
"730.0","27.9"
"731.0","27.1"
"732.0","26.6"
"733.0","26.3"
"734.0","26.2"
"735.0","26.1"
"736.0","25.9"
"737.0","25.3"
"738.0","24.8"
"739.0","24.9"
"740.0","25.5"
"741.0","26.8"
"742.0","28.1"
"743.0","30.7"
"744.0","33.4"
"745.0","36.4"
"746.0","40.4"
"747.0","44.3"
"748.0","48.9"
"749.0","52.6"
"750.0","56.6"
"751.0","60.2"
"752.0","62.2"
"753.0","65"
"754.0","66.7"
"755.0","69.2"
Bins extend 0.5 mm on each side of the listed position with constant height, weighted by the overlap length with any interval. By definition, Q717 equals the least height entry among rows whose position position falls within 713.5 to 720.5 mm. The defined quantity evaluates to 56.2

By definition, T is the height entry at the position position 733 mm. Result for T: 26.3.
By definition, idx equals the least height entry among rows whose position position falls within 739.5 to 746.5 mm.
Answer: 25.5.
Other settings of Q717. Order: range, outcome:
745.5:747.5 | 40.4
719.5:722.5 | 49.5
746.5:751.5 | 44.3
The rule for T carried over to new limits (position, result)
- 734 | 26.2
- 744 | 33.4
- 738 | 24.8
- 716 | 66.6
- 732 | 26.6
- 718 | 60.4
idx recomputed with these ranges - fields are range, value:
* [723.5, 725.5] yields 38.2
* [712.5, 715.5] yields 67.7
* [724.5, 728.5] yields 30.6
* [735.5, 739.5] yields 24.8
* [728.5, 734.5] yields 26.2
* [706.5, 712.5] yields 71.4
